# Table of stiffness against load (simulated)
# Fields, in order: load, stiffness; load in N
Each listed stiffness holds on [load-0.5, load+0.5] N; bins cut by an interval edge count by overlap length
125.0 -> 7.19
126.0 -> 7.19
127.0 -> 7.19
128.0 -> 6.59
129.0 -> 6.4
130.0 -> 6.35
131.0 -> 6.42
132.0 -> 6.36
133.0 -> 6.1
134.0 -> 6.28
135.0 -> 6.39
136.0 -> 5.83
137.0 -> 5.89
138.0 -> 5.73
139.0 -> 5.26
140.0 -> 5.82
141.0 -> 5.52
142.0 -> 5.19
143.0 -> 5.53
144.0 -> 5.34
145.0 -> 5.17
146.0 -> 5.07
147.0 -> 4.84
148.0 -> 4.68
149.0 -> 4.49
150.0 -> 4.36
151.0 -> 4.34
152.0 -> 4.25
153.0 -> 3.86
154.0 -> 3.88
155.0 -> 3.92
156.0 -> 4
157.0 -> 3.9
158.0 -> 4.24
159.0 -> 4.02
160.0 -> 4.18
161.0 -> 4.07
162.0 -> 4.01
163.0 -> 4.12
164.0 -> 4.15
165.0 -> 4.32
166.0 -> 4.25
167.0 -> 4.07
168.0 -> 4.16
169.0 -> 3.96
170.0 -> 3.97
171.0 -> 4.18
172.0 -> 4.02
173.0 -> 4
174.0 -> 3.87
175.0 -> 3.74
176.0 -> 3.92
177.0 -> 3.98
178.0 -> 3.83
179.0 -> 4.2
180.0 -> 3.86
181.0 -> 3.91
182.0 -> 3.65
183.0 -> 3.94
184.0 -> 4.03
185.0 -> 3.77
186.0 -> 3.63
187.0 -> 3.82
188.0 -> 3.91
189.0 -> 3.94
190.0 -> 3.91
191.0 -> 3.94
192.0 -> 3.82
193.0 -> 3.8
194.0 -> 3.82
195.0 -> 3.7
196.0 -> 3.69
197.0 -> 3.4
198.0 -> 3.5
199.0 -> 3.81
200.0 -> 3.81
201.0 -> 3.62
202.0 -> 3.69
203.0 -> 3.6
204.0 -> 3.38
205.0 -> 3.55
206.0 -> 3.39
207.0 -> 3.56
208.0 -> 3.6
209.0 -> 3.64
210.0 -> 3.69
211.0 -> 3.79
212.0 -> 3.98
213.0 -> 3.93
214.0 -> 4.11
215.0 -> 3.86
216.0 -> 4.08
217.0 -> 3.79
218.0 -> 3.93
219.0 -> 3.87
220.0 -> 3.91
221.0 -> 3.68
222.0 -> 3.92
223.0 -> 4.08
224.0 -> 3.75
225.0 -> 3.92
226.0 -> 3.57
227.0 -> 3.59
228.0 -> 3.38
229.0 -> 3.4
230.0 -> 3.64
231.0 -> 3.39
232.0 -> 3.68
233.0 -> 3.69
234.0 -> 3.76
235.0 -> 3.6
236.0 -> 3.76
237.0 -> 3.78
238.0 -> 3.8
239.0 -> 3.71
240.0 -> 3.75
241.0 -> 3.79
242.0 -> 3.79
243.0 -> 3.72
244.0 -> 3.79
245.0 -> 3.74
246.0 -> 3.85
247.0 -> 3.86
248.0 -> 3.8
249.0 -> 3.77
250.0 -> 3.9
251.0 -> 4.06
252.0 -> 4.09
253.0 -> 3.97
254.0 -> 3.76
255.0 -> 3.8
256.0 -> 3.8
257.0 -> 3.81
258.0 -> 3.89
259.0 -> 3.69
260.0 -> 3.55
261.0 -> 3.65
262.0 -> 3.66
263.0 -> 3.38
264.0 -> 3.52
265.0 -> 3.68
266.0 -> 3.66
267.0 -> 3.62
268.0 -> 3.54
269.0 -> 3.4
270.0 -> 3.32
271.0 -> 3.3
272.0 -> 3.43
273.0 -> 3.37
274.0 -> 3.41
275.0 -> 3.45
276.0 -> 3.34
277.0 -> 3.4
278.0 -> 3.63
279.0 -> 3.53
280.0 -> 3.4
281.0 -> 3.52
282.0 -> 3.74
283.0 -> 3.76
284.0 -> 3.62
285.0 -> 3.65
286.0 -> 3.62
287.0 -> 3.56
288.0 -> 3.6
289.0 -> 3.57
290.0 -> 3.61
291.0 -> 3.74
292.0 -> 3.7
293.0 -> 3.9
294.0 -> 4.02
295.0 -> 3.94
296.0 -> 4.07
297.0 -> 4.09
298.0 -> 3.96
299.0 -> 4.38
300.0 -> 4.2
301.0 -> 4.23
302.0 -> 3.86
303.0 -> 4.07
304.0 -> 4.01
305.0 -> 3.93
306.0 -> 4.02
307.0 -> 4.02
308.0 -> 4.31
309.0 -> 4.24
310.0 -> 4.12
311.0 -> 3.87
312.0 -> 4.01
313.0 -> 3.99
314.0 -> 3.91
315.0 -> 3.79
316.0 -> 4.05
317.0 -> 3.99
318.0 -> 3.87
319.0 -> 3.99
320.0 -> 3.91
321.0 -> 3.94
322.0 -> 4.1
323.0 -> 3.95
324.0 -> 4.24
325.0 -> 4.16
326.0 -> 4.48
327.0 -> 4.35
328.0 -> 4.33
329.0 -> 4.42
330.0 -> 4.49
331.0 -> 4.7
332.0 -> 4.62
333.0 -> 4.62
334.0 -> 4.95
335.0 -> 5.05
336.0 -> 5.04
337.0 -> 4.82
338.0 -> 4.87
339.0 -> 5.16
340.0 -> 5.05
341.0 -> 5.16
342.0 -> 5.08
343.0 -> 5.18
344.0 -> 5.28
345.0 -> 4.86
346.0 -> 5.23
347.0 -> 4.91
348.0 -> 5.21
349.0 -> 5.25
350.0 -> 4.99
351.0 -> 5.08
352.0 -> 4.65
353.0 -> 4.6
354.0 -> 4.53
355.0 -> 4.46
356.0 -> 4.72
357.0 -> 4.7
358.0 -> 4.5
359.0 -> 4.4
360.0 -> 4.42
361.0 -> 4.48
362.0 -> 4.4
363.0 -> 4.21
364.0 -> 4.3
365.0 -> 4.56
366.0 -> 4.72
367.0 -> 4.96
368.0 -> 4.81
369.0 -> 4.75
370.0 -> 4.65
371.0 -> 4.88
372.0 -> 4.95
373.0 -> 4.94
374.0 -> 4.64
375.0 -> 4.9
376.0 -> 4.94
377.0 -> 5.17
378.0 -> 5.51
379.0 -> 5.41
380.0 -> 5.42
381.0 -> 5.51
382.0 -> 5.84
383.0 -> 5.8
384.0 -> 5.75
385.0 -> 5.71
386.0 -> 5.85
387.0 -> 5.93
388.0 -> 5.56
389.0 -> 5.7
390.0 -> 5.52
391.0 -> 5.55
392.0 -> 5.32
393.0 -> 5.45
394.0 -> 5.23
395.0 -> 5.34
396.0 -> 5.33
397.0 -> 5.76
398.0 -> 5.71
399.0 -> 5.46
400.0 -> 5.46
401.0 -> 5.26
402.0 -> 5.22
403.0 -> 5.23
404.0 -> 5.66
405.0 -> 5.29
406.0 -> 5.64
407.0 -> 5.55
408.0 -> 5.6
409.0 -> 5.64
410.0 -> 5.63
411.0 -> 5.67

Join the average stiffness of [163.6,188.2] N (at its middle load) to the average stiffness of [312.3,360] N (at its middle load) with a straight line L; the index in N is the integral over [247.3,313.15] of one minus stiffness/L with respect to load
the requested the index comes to 9.1 N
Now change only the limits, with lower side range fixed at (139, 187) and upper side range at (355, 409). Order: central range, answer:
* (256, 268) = 2.64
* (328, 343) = 0.40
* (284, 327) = 7.89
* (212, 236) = 3.99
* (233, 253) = 3.44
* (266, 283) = 4.50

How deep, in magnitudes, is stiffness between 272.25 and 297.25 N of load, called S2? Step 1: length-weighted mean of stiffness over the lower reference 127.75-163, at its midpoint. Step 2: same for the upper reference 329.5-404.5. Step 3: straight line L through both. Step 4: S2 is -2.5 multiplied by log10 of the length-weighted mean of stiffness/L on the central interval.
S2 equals 0.36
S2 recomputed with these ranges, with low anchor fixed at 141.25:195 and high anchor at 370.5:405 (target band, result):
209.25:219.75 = 0.136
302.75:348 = 0.142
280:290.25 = 0.312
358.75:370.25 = 0.159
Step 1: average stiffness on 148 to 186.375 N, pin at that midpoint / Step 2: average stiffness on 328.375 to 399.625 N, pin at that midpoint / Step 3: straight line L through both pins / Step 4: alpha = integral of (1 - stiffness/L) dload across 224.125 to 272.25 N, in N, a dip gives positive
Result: 8.2 N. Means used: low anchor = 4.04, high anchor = 5.04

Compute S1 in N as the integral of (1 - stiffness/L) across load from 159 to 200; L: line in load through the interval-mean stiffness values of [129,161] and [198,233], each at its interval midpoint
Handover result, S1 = 4.5 N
